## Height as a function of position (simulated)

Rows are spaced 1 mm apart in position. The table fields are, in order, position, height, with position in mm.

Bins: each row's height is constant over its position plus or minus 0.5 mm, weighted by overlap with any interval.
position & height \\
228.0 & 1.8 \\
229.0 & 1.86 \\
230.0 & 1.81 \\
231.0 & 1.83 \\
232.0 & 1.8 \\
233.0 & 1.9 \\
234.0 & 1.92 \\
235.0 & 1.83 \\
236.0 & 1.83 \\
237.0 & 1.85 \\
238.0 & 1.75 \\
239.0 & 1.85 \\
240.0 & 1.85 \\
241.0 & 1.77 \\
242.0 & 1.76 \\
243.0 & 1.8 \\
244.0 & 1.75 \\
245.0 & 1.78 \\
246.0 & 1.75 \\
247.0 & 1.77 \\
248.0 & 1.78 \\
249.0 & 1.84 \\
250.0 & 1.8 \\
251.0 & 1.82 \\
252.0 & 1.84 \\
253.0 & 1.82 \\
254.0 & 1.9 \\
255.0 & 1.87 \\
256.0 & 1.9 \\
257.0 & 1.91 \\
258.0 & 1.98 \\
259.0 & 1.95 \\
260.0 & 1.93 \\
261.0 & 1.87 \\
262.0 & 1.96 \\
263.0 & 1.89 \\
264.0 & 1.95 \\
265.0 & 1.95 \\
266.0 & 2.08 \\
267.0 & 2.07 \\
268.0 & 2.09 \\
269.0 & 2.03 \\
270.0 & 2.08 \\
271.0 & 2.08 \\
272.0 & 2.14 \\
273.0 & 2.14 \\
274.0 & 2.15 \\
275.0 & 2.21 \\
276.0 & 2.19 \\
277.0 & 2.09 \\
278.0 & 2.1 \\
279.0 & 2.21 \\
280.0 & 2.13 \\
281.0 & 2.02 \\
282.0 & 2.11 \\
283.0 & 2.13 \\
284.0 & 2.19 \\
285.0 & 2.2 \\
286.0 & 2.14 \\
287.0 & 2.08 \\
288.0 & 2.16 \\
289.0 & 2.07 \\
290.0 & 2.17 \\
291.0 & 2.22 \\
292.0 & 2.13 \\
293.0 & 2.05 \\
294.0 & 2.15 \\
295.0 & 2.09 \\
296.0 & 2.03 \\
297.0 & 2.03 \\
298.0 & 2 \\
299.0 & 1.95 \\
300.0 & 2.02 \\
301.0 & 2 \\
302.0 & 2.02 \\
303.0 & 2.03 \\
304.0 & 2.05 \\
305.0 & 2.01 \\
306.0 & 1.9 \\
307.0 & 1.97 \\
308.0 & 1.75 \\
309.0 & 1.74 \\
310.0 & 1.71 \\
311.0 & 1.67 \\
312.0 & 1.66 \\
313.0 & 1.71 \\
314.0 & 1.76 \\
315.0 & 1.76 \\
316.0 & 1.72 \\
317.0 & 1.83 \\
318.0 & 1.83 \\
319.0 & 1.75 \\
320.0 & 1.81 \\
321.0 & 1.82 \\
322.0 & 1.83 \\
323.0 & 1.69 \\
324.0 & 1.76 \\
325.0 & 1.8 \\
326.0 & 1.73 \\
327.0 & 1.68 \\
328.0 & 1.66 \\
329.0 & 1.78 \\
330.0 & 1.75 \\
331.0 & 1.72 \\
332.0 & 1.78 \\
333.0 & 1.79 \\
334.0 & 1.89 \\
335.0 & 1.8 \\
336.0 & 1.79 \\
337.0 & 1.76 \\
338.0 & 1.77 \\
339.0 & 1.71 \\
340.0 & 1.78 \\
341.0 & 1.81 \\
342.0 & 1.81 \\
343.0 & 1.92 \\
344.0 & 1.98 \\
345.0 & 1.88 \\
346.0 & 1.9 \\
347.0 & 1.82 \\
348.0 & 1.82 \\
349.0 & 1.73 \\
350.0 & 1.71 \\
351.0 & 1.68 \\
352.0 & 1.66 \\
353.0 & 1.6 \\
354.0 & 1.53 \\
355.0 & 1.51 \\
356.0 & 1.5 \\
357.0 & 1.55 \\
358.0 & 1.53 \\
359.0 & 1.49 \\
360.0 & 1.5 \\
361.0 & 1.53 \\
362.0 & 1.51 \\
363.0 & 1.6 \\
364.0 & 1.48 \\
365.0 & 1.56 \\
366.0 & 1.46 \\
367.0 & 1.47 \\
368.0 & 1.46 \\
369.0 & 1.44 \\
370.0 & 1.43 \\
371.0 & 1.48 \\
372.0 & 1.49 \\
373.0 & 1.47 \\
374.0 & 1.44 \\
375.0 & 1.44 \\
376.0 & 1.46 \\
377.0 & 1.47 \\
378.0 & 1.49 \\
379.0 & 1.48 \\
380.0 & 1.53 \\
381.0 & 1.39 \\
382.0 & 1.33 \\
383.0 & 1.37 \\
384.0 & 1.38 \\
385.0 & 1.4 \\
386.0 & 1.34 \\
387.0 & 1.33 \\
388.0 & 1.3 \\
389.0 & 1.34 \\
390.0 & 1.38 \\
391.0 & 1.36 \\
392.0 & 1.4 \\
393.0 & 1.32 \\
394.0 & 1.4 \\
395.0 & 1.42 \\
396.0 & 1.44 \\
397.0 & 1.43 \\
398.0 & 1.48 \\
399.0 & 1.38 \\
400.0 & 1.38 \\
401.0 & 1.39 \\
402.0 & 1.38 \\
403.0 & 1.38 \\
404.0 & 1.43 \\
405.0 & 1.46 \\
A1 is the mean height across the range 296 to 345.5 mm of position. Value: 1.83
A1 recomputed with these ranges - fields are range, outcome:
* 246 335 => 1.94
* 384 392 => 1.35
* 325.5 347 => 1.8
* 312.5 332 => 1.76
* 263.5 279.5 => 2.1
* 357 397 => 1.44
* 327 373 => 1.66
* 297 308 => 1.99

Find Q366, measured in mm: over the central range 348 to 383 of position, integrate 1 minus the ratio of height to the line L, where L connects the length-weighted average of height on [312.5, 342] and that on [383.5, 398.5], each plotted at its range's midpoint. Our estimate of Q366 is 0.51 mm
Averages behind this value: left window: 1.77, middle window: 1.51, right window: 1.38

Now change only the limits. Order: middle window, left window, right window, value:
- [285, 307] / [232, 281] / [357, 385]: -3.57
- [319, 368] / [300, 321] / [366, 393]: -1.85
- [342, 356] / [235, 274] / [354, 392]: -1.80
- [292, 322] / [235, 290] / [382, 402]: -2.11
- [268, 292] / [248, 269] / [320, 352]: -3.18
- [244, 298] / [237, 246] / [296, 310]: -4.25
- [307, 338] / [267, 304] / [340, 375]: 1.42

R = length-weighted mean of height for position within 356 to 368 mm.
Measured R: 1.51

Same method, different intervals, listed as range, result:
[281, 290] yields 2.13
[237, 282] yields 1.95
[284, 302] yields 2.09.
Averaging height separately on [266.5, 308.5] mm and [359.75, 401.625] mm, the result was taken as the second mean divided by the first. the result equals 0.69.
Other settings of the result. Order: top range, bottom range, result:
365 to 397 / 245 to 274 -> 0.73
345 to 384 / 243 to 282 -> 0.78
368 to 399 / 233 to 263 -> 0.77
